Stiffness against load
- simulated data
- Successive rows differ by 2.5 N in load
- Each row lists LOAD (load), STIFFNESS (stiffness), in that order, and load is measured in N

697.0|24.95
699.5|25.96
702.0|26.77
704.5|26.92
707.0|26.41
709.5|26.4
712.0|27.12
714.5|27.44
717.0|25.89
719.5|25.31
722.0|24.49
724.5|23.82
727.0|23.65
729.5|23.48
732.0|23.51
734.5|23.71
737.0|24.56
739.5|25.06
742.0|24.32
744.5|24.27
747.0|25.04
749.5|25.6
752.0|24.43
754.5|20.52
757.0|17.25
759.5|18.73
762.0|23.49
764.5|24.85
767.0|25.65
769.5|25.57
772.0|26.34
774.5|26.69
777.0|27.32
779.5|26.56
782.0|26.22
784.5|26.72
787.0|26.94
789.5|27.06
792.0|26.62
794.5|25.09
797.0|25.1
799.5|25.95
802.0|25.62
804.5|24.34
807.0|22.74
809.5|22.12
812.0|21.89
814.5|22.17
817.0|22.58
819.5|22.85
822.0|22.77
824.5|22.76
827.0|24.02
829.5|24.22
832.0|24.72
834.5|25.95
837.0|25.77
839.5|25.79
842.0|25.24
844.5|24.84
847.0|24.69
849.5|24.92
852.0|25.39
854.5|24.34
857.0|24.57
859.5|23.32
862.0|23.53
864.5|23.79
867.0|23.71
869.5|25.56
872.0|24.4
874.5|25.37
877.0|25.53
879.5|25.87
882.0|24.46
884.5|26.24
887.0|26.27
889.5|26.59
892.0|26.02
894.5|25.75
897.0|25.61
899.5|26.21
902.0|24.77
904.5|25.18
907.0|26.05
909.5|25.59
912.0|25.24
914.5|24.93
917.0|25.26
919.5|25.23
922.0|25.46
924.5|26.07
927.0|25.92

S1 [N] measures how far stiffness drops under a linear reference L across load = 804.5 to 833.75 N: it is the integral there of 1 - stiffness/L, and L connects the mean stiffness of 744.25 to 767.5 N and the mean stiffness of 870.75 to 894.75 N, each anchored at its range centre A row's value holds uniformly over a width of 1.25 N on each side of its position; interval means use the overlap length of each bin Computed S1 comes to 1.4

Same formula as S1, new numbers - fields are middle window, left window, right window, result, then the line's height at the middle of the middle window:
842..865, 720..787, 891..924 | 0.6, 25.1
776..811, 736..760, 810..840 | -3.2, 23.5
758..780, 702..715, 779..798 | 1.3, 26.4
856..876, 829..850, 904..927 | 0.8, 25.3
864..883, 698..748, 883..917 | 0.6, 25.6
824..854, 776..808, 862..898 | 0.8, 25.6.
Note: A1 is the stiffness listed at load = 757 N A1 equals 17.25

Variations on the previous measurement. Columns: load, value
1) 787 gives 26.94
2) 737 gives 24.56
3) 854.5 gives 24.34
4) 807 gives 22.74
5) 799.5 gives 25.95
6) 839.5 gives 25.79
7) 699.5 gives 25.96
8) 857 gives 24.57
